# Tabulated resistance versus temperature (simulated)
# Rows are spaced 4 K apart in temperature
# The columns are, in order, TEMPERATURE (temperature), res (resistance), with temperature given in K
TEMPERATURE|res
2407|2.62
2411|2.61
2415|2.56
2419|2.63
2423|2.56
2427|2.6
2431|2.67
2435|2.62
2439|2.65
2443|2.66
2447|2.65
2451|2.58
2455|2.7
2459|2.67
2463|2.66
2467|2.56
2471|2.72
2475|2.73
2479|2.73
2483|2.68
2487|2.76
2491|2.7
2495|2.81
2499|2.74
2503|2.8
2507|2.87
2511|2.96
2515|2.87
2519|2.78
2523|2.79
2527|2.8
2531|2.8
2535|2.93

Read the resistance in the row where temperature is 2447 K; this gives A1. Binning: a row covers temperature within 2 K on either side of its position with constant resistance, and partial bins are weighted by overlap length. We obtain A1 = 2.65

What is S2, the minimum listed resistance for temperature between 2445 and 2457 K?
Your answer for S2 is 2.58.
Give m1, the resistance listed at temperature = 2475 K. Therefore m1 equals 2.73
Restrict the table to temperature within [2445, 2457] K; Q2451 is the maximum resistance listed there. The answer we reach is 2.7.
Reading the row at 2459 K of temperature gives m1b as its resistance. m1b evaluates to 2.67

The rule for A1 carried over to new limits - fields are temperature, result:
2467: 2.56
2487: 2.76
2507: 2.87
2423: 2.56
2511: 2.96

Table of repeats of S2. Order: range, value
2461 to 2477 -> 2.56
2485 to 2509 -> 2.7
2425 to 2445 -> 2.6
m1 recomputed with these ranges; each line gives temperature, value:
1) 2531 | 2.8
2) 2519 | 2.78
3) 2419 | 2.63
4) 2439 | 2.65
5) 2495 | 2.81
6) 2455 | 2.7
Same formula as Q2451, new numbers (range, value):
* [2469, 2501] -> 2.81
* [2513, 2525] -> 2.87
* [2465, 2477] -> 2.73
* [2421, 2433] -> 2.67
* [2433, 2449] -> 2.66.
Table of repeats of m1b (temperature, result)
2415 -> 2.56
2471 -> 2.72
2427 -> 2.6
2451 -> 2.58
